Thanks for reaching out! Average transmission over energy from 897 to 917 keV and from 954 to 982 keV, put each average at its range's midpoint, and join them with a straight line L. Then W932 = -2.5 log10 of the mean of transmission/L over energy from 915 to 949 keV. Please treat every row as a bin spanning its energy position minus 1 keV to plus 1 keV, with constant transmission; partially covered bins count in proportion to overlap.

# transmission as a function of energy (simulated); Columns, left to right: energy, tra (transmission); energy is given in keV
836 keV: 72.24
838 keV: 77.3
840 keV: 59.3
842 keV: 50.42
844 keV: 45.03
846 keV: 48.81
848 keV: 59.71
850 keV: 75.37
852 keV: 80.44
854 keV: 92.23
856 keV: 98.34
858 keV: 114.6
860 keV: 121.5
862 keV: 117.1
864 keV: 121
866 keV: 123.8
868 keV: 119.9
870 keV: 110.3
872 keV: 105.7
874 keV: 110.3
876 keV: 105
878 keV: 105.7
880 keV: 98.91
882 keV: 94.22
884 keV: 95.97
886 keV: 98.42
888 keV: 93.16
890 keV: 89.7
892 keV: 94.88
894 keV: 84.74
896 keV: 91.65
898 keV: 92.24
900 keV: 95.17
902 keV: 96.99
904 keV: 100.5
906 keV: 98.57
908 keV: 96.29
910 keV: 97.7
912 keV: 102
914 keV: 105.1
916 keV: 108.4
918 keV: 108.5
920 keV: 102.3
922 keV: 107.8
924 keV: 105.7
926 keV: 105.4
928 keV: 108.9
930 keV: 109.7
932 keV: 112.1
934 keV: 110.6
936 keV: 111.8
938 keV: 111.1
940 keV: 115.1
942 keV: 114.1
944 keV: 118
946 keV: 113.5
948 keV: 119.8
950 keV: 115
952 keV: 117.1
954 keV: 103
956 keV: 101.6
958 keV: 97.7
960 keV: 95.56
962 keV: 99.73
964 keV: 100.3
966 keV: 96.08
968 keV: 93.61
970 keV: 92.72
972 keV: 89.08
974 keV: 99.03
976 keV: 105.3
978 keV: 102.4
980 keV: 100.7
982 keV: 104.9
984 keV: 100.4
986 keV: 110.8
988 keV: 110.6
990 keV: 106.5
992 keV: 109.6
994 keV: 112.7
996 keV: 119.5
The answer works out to -0.12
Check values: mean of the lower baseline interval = 99.3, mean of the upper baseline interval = 98.4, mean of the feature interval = 111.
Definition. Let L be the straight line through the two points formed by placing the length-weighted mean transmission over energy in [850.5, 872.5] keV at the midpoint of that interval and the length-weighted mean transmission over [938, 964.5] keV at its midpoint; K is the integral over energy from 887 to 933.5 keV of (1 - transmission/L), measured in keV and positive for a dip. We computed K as 3.6 keV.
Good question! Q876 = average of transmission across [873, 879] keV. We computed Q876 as 107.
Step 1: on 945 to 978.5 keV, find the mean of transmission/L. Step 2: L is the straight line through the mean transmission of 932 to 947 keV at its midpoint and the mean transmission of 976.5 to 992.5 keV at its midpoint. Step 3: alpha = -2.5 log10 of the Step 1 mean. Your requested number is 0.07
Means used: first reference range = 113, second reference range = 106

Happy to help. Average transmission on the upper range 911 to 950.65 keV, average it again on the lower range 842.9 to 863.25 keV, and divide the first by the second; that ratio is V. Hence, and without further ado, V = 1.29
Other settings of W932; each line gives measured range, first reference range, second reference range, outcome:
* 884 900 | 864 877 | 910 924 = 0.18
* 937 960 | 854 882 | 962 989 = -0.08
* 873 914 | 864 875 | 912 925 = 0.14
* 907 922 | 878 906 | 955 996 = -0.07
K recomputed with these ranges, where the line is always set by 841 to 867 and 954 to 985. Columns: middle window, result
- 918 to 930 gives -1.5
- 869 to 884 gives -2.2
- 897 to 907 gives -0.4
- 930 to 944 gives -2.5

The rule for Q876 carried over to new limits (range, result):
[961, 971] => 96.5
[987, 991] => 109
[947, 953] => 117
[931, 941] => 112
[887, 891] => 91.4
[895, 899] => 91.9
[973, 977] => 102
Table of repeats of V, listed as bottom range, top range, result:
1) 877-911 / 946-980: 1.07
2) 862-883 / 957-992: 0.92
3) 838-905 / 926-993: 1.13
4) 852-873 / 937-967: 0.97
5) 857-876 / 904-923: 0.89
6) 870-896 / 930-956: 1.15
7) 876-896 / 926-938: 1.16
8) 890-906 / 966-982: 1.04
